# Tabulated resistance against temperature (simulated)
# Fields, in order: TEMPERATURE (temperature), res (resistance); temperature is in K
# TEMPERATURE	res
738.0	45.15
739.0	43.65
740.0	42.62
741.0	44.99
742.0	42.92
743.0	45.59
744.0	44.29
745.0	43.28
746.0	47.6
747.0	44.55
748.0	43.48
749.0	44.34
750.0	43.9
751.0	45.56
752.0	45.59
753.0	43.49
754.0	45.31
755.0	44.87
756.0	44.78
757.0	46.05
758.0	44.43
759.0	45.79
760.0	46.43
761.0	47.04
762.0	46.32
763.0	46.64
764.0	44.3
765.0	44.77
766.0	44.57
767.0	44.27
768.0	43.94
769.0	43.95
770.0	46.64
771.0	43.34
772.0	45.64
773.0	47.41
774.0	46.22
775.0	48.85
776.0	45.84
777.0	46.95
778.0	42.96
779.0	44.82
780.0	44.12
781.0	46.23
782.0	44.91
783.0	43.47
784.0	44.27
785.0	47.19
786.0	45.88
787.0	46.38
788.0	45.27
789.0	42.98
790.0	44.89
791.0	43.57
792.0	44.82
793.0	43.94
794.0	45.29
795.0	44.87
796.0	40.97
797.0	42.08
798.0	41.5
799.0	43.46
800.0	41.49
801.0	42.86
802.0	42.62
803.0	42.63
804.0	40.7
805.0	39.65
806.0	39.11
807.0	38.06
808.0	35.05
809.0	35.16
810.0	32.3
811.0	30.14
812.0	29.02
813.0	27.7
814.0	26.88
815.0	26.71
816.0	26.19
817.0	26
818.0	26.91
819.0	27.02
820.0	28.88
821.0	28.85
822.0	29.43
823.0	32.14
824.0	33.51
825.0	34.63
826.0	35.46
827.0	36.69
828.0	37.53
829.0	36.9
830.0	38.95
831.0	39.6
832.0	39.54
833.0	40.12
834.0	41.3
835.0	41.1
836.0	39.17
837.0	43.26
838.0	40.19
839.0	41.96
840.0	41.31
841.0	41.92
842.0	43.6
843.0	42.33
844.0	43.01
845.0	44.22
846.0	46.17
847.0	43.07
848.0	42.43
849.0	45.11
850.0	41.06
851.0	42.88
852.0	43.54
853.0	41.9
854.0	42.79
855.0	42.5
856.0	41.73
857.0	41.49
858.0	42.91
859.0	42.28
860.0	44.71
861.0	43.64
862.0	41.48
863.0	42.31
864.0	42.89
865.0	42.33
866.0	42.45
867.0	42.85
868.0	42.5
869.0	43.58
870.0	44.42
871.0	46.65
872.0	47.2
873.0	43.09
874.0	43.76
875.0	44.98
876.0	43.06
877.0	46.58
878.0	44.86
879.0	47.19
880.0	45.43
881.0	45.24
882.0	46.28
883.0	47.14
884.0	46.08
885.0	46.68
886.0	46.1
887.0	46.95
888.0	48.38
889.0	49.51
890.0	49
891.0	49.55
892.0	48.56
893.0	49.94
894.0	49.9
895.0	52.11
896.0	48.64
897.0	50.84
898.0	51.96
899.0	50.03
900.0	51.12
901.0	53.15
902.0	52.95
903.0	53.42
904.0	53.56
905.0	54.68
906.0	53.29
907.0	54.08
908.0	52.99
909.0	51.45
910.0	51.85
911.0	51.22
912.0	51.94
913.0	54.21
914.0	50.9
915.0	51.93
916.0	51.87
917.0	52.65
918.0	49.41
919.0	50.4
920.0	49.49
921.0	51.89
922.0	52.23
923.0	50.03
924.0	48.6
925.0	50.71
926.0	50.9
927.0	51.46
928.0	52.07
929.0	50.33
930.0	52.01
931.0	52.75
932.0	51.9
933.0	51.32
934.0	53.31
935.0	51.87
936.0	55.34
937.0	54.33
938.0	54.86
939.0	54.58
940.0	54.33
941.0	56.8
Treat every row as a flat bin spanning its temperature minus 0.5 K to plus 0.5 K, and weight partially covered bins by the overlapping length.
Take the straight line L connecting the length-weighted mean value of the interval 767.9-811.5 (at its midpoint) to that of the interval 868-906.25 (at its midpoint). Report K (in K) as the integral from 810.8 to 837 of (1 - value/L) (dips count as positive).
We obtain 6.8 K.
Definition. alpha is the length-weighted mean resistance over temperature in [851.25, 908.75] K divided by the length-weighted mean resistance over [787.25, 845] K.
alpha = 1.24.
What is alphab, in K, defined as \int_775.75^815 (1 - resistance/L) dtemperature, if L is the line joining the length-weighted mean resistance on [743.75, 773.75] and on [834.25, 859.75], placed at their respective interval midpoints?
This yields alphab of 2.7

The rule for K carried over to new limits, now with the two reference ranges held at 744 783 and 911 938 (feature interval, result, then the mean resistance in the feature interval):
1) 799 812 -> 2.4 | 38.2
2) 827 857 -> 4.2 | 41.6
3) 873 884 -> 1.0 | 45.4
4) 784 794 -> 0.3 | 45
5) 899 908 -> -0.4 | 53.1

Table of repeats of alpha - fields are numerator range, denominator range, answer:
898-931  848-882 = 1.19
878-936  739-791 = 1.12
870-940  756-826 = 1.24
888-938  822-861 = 1.27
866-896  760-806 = 1.05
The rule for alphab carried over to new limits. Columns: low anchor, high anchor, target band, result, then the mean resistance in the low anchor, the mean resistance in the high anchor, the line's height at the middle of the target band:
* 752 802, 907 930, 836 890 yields 5.4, 44.8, 51.4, 48.8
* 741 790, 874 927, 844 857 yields 1.4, 45.2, 49.9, 48.1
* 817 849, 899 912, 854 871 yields 0.4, 38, 52.7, 44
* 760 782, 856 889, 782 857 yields 9.8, 45.5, 44.6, 45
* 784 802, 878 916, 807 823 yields 5.6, 43.9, 50.2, 45.3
